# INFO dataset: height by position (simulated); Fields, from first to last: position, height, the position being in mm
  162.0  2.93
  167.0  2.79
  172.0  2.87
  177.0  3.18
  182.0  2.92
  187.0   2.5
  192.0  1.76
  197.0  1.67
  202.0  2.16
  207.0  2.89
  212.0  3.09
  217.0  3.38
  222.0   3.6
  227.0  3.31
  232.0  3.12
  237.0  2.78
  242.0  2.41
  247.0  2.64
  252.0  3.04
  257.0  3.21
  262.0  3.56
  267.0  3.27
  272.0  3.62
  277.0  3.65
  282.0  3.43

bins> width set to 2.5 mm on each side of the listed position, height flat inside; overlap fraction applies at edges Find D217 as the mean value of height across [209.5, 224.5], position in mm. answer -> 3.36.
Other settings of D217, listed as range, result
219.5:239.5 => 3.2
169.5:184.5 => 2.99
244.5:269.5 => 3.14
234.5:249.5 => 2.61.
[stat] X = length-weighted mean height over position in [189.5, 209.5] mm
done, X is 2.12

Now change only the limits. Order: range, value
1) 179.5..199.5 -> 2.21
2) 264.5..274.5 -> 3.45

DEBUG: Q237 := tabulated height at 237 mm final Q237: 2.78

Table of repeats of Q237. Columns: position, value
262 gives 3.56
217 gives 3.38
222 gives 3.6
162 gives 2.93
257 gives 3.21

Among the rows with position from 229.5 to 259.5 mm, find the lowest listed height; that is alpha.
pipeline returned 2.41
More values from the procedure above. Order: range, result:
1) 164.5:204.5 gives 1.67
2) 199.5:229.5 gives 2.16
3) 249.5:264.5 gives 3.04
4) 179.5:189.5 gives 2.5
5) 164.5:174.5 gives 2.79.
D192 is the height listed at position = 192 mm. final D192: 1.76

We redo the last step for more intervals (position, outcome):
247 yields 2.64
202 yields 2.16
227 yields 3.31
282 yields 3.43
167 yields 2.79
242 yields 2.41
